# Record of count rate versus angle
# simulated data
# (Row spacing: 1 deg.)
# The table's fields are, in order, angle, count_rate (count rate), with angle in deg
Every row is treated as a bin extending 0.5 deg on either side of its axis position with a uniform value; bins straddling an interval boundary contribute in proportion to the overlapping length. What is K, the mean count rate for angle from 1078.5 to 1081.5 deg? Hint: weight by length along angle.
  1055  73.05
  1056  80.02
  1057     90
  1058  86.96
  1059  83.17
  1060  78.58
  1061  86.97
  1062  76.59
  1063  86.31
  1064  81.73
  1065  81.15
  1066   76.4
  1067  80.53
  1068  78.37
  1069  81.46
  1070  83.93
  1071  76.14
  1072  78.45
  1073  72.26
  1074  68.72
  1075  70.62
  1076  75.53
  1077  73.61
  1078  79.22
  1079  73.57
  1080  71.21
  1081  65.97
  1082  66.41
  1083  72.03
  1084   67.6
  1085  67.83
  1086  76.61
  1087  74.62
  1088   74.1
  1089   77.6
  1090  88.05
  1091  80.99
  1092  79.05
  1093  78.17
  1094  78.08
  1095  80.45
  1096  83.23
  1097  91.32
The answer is 70.2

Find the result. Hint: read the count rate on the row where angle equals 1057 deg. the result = 90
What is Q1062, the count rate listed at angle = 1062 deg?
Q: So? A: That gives 76.59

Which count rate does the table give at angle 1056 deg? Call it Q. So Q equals 80.02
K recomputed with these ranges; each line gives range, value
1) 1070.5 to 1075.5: 73.2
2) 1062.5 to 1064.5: 84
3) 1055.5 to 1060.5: 83.7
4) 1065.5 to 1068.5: 78.4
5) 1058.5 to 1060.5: 80.9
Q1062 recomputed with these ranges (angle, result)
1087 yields 74.62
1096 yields 83.23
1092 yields 79.05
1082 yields 66.41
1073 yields 72.26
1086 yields 76.61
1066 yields 76.4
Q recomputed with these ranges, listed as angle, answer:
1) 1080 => 71.21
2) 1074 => 68.72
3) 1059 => 83.17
